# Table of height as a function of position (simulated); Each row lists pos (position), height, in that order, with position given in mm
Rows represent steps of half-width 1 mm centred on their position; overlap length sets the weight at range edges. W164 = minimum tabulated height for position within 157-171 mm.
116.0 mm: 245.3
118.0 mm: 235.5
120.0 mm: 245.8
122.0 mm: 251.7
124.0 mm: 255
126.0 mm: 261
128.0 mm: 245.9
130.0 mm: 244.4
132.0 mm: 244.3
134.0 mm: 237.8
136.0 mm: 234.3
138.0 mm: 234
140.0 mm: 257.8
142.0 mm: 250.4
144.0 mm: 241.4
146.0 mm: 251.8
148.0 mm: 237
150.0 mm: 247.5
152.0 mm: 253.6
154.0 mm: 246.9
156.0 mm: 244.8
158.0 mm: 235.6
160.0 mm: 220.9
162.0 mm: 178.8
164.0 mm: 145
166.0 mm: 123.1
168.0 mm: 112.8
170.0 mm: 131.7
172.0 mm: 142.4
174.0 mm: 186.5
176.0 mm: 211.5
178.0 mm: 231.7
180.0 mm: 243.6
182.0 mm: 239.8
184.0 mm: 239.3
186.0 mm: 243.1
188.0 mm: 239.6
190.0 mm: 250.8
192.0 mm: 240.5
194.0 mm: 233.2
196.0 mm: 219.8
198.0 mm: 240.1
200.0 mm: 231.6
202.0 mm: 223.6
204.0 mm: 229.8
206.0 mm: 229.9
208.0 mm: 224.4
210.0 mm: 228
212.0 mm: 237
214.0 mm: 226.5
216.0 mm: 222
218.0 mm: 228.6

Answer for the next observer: 112.8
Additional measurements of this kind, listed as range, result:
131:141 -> 234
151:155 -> 246.9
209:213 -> 228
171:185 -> 142.4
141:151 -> 237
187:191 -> 239.6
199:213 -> 223.6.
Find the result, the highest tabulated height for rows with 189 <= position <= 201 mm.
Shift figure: 250.8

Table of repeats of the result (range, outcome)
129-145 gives 257.8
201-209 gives 229.9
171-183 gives 243.6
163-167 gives 145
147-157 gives 253.6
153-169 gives 246.9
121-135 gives 261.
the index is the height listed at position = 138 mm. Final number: 234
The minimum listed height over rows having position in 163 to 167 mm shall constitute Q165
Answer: 123.1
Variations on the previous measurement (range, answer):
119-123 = 245.8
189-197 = 219.8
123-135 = 237.8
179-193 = 239.3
